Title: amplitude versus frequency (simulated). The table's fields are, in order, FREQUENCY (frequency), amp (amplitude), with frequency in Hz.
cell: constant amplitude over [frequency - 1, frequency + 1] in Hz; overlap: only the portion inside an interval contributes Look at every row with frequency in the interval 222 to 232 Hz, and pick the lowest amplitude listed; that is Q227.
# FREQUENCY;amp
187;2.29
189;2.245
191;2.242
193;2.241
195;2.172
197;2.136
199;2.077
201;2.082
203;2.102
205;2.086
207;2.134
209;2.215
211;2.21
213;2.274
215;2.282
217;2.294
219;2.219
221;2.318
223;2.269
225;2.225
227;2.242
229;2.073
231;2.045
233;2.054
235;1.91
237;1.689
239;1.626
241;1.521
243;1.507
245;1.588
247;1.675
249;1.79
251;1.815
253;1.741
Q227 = 2.045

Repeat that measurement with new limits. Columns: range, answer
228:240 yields 1.626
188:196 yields 2.172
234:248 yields 1.507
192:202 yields 2.077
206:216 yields 2.134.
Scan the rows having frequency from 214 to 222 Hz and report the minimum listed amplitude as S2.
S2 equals 2.219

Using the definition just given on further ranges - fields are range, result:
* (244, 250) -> 1.588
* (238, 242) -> 1.521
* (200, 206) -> 2.082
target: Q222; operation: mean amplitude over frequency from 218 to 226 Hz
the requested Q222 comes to 2.26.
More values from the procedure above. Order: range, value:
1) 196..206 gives 2.1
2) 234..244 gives 1.65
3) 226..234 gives 2.1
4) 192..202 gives 2.14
